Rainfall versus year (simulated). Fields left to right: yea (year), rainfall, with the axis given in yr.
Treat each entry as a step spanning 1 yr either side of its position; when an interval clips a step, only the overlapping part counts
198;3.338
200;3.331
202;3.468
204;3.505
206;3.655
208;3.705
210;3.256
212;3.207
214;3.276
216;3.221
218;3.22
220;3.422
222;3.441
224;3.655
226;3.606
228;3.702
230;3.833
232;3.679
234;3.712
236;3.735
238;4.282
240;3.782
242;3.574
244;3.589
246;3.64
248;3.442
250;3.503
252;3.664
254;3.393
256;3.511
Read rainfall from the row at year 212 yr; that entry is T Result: 3.207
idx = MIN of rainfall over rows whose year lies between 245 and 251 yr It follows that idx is 3.442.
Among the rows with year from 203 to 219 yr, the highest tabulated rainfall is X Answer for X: 3.705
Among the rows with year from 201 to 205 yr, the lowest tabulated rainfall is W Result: 3.468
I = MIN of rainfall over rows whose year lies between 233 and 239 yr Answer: 3.712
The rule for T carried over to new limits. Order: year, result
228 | 3.702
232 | 3.679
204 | 3.505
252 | 3.664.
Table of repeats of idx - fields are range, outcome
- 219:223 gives 3.422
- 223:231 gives 3.606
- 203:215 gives 3.207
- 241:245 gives 3.574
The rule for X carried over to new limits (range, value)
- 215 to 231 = 3.833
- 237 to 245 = 4.282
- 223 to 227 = 3.655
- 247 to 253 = 3.664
